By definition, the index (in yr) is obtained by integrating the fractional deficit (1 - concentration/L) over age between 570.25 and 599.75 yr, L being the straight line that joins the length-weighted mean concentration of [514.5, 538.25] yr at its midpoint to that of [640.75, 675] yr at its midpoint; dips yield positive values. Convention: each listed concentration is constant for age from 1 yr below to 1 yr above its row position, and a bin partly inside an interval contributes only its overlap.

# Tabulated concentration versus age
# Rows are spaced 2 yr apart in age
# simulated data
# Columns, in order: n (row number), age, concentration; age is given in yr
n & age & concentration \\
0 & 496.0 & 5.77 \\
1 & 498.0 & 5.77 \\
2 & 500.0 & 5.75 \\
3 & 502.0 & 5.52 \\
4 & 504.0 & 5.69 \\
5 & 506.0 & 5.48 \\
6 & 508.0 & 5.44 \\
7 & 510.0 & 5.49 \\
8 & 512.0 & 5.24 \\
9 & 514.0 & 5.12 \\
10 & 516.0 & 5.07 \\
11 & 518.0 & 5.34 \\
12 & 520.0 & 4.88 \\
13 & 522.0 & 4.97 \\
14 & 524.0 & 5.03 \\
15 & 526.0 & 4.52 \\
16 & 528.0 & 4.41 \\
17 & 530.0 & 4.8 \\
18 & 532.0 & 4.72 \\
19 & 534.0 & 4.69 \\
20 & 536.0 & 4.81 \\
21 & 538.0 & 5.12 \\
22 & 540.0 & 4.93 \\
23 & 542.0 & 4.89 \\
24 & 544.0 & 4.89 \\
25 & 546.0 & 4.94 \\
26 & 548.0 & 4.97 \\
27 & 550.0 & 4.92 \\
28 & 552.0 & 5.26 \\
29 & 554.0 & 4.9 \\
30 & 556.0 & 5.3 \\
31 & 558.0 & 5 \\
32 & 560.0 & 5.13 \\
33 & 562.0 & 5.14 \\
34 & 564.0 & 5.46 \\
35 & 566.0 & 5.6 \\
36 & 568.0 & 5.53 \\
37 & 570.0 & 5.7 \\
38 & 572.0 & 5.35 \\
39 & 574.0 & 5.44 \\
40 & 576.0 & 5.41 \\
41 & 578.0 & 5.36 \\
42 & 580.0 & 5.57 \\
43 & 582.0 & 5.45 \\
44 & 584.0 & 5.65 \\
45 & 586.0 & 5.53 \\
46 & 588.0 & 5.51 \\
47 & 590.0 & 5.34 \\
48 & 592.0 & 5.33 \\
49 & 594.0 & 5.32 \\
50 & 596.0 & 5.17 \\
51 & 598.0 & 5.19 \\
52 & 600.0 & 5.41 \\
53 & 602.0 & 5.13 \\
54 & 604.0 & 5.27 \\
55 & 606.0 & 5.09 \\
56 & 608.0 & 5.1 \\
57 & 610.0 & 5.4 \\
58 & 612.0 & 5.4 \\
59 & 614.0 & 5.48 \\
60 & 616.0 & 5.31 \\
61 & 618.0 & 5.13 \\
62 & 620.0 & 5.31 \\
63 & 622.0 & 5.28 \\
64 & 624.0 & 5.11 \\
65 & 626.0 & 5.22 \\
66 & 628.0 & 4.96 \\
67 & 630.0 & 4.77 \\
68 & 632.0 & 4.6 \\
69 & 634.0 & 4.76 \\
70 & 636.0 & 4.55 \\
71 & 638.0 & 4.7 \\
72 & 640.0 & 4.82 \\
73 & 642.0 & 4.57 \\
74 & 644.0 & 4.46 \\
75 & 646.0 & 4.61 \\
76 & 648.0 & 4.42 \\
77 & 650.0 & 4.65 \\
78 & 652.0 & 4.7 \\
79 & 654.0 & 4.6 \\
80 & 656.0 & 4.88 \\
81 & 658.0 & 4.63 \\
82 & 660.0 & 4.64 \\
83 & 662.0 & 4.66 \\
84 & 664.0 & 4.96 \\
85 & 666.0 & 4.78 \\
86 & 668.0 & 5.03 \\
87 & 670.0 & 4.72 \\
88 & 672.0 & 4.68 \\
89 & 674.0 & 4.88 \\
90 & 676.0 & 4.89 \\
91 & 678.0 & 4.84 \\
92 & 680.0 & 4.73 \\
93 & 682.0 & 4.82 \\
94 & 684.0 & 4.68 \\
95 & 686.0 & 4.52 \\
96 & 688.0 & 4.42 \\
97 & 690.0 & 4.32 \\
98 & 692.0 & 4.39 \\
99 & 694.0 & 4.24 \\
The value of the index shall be -3.8 yr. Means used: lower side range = 4.86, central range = 5.41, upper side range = 4.7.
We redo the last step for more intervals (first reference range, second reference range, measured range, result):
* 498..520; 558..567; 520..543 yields 2.4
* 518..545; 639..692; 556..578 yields -2.6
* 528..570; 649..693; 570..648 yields -4.4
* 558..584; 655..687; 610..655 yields 1.2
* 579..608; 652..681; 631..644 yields 0.9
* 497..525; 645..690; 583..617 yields -2.4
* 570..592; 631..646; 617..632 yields -0.7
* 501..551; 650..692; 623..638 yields -0.1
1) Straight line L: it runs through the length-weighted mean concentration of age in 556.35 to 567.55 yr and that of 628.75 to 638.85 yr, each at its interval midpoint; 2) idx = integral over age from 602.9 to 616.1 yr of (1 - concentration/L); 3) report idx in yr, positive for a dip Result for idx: -1.1 yr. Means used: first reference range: 5.28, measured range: 5.29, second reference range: 4.68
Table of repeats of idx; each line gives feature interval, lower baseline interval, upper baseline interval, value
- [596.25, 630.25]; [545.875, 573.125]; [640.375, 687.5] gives -1.72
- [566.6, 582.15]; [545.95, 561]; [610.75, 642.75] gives -1.35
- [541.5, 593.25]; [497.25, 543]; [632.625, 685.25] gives -3.32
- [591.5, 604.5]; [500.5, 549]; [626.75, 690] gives -1.07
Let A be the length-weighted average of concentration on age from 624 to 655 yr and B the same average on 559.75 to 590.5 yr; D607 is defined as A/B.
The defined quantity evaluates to 0.9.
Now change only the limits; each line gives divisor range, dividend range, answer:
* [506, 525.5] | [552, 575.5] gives 1.03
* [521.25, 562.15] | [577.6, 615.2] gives 1.09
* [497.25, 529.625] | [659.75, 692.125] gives 0.90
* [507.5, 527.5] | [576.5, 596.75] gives 1.07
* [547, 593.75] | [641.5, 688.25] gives 0.88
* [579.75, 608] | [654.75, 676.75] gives 0.90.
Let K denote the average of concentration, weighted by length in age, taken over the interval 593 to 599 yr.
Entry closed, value 5.23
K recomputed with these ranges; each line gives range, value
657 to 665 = 4.72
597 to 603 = 5.24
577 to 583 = 5.46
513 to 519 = 5.18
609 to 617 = 5.4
